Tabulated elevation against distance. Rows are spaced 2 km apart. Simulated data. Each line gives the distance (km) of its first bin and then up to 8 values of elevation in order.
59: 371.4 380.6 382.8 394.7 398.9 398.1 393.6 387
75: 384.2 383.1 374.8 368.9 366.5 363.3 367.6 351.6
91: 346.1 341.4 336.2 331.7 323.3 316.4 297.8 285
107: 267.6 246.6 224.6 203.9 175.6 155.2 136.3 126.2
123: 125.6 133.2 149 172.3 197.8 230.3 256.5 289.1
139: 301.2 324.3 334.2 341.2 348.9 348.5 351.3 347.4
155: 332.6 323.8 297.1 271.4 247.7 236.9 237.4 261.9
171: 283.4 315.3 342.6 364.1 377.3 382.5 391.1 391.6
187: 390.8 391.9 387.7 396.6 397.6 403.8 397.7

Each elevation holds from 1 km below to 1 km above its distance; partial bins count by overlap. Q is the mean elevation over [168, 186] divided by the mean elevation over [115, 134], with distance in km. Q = 2.2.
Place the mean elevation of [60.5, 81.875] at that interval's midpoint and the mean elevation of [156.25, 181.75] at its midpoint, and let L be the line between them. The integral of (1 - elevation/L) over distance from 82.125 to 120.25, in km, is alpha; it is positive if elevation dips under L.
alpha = 8.18 km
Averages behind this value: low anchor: 386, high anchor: 302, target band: 285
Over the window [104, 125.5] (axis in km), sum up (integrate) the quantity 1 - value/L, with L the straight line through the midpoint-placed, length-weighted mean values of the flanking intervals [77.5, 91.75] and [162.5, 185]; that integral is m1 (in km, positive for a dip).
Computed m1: 9.8 km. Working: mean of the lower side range 364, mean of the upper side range 318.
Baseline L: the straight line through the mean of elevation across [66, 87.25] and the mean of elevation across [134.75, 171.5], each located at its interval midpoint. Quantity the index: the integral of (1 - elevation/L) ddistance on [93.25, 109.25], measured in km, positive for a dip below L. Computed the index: 2.3 km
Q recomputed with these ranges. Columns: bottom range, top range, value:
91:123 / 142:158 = 1.36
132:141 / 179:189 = 1.41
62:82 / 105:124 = 0.49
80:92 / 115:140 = 0.52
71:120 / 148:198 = 1.10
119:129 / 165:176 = 2.06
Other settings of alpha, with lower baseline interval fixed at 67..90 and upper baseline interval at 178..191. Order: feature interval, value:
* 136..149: 2.0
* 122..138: 7.9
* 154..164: 2.4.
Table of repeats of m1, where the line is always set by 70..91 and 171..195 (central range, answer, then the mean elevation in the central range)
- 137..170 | 5.90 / 306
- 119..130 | 6.84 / 141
